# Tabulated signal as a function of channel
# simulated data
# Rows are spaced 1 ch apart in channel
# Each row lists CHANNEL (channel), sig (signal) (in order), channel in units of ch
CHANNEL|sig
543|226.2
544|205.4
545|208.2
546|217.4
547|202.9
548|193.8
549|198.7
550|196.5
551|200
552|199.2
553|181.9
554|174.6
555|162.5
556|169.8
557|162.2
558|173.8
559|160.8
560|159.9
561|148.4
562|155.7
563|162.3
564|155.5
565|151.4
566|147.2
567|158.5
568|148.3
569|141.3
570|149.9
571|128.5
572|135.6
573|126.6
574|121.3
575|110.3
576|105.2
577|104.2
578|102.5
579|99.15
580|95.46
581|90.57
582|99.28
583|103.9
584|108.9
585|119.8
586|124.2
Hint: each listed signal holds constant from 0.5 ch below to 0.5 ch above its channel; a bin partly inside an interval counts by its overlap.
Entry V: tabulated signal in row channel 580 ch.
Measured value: 95.46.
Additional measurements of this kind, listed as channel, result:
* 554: 174.6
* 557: 162.2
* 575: 110.3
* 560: 159.9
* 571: 128.5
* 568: 148.3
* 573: 126.6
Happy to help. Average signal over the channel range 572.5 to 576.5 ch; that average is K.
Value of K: 116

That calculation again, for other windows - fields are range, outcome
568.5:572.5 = 139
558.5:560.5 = 160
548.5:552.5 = 199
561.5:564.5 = 158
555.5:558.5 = 169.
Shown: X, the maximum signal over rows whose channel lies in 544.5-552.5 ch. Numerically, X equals 217.4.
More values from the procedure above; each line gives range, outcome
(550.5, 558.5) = 200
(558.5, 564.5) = 162.3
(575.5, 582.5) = 105.2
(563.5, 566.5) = 155.5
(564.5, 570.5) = 158.5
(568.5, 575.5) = 149.9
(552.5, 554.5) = 181.9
